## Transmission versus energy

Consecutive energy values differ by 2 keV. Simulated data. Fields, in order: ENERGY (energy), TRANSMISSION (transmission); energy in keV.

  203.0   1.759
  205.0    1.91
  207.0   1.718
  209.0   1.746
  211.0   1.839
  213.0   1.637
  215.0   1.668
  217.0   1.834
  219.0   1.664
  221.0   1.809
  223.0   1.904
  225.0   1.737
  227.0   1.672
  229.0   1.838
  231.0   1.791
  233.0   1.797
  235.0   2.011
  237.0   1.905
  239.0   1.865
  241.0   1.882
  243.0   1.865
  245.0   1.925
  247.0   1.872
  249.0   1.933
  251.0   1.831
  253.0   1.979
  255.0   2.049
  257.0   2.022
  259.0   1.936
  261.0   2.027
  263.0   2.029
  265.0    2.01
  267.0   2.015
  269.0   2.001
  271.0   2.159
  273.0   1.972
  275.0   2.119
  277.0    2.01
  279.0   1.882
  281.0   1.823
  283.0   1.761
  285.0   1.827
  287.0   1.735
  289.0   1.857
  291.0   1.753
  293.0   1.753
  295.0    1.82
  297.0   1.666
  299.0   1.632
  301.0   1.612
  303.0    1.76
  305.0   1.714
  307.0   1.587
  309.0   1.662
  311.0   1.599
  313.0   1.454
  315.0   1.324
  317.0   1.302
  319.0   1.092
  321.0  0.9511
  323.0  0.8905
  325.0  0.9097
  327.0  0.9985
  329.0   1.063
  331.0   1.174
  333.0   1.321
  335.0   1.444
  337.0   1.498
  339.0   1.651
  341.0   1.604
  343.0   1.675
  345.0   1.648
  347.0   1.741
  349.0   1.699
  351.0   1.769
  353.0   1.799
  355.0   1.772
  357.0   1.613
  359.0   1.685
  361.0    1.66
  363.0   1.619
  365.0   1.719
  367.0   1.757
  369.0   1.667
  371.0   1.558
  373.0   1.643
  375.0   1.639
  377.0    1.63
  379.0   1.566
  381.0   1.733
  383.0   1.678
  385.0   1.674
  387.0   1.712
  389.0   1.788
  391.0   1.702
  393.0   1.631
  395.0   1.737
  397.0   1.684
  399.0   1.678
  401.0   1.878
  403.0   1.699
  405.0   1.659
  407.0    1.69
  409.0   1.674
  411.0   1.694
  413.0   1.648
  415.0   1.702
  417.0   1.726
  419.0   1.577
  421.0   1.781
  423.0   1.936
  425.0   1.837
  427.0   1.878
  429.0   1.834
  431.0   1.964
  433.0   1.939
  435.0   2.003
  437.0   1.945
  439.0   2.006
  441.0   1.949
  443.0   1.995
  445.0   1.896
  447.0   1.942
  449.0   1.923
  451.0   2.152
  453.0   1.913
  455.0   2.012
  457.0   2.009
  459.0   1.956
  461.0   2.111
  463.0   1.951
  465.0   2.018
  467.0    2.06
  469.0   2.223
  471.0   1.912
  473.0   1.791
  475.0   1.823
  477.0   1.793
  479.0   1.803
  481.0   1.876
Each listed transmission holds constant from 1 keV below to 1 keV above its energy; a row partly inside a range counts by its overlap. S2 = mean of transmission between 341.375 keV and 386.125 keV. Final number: 1.68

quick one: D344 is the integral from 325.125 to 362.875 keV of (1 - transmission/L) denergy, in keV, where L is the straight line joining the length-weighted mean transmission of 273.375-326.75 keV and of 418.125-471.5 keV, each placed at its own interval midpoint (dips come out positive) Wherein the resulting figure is 3.8 keV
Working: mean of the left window 1.59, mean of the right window 1.95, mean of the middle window 1.53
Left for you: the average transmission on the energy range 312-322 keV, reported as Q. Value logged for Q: 1.22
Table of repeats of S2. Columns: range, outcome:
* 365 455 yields 1.78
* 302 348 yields 1.39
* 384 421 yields 1.7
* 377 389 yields 1.68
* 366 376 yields 1.65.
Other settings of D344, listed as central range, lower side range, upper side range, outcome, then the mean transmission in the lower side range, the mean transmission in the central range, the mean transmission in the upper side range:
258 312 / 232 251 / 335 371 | -1.02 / 1.89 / 1.84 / 1.67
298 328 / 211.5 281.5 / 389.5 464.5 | 8.21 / 1.9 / 1.37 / 1.85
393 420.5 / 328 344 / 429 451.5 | 1.47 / 1.43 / 1.7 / 1.96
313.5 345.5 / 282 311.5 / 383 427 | 8.15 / 1.72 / 1.28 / 1.72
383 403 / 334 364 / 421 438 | 0.87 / 1.66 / 1.72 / 1.91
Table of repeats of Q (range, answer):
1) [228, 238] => 1.87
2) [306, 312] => 1.62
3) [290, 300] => 1.72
